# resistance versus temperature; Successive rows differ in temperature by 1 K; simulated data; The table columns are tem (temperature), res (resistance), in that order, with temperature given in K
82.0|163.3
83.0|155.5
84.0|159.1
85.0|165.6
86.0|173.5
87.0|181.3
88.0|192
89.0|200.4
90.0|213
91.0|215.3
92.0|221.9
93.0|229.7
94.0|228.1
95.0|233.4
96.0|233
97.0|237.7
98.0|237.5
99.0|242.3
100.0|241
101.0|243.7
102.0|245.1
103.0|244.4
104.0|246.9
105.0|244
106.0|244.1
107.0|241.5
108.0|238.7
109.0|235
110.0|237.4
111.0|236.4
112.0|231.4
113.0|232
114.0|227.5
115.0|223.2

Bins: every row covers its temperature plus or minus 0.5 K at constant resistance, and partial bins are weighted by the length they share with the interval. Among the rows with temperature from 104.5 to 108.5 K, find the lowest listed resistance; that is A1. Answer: 238.7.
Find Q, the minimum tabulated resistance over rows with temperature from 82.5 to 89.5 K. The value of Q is 155.5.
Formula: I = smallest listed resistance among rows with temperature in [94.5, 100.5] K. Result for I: 233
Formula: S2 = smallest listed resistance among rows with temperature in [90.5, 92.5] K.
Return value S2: 215.3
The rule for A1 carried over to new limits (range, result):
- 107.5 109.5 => 235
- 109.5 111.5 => 236.4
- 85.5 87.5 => 173.5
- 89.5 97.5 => 213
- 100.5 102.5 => 243.7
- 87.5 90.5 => 192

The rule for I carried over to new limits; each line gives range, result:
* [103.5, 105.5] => 244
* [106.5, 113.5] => 231.4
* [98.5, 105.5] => 241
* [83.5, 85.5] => 159.1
